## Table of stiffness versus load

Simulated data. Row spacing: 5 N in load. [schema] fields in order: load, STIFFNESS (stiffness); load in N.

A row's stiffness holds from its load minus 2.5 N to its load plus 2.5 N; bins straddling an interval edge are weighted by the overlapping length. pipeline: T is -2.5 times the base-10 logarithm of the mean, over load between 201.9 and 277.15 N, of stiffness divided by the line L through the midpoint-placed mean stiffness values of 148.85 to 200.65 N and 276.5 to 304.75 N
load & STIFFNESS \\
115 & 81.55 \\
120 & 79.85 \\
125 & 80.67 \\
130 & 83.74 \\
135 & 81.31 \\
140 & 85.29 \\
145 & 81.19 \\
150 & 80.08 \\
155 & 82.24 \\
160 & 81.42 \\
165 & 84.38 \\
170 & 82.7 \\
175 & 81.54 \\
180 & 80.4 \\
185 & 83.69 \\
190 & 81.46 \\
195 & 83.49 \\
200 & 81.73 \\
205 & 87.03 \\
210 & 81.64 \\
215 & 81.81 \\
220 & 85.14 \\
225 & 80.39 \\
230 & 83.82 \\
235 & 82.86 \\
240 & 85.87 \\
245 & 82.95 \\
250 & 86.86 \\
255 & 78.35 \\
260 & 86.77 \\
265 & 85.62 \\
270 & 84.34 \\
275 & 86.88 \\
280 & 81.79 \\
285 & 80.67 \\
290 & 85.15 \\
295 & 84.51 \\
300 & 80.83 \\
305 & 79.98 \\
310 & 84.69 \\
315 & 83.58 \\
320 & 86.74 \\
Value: -0.02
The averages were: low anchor 82.2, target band 84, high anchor 82.5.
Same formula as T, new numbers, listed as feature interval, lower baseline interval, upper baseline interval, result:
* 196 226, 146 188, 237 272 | 0.001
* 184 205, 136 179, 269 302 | -0.006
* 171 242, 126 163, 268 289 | -0.001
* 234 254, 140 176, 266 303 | -0.016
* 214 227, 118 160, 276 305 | -0.005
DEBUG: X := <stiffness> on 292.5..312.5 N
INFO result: 82.5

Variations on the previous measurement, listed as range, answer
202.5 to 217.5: 83.5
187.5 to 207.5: 83.4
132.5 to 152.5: 82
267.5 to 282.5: 84.3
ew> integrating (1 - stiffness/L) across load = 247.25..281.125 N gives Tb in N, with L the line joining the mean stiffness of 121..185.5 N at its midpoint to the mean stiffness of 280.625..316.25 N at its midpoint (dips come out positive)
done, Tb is -0.8 N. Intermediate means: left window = 82.1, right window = 82.7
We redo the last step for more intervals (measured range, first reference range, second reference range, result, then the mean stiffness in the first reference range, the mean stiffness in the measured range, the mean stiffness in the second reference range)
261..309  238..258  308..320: 0.40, 83.5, 83.5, 84.7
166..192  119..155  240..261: 0.14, 81.8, 82.1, 83.8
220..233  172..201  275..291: -0.04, 82.1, 82.7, 83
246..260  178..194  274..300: -0.08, 82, 83.4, 83.3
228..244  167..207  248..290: -0.12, 82.7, 84.1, 83.9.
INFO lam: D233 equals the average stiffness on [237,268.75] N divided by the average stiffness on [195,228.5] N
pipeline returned 1.02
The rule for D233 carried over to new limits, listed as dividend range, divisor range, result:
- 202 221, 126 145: 1.01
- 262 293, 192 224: 1.01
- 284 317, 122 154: 1.01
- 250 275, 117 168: 1.03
